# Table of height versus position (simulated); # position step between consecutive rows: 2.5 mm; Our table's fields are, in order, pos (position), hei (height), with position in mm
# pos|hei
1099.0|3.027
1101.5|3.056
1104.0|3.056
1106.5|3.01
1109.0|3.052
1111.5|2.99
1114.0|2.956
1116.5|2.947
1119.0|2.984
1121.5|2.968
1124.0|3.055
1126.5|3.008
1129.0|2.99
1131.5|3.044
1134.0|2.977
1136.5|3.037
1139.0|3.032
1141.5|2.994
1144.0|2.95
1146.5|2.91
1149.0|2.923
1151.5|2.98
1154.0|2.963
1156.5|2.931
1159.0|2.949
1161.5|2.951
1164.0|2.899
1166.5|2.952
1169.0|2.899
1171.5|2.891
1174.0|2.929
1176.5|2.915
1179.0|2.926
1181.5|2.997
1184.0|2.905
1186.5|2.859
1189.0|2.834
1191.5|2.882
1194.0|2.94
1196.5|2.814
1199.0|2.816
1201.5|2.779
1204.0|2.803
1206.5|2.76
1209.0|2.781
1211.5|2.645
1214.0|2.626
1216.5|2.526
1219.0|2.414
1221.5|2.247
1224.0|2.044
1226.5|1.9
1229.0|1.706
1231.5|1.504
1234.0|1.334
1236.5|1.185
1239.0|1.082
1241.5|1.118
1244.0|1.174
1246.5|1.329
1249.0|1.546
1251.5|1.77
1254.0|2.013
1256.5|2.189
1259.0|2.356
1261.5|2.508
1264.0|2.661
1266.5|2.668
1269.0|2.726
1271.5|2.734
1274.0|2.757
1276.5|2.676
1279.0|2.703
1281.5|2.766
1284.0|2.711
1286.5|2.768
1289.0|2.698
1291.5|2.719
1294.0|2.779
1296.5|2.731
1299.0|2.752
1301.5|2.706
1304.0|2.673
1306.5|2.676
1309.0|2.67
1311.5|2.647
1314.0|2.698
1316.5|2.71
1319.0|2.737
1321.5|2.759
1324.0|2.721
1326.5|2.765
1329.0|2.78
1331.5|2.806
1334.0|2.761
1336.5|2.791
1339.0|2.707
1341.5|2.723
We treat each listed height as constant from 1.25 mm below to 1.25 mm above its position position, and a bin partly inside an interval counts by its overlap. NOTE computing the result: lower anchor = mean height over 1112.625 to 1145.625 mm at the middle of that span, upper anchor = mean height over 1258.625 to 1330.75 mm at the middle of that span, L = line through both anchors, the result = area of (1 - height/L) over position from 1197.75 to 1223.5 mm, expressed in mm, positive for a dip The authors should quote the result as 2.1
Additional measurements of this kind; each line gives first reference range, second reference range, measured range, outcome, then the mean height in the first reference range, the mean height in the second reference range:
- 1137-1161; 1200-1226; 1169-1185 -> -0.8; 2.96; 2.55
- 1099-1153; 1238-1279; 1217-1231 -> 1.7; 3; 2.11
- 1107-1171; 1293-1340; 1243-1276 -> 7.0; 2.97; 2.73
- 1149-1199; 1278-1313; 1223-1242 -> 9.0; 2.91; 2.71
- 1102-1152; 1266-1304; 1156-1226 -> 2.8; 2.99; 2.73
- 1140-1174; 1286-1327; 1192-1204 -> 0.2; 2.94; 2.72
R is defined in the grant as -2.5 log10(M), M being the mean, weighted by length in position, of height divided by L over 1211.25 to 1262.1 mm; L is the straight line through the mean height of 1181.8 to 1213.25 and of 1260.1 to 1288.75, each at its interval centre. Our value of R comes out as 0.44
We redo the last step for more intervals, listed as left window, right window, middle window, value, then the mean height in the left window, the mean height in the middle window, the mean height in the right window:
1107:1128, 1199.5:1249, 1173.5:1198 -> -0.224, 3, 2.9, 2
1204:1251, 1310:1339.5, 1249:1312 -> -0.096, 1.91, 2.58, 2.74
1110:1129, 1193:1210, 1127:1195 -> -0.017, 2.99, 2.94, 2.81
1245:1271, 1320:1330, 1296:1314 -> -0.045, 2.18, 2.69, 2.76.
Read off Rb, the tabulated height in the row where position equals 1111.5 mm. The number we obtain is 2.99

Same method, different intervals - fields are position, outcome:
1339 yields 2.707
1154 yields 2.963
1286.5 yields 2.768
